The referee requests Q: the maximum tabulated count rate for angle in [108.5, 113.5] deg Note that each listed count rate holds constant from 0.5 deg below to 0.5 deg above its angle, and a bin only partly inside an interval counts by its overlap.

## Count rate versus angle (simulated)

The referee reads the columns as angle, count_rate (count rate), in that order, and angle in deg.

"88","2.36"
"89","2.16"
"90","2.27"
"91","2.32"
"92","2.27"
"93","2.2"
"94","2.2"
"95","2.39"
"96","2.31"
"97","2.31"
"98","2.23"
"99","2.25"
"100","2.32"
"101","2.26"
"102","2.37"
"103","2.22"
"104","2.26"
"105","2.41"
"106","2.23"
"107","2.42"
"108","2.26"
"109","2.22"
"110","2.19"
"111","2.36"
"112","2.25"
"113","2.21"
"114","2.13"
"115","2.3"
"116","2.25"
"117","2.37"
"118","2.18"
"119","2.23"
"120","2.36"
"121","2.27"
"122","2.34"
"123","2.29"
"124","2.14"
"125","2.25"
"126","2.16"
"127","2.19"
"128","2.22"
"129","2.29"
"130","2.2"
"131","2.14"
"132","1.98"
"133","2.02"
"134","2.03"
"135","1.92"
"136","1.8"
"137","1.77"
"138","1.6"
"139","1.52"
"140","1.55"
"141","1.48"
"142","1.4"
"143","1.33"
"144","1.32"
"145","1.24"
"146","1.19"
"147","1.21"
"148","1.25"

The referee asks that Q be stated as 2.36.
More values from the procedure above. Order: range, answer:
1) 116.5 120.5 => 2.37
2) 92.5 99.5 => 2.39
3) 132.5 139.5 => 2.03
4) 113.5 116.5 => 2.3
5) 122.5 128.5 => 2.29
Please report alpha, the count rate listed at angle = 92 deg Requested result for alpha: 2.27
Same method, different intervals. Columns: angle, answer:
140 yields 1.55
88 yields 2.36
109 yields 2.22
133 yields 2.02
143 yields 1.33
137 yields 1.77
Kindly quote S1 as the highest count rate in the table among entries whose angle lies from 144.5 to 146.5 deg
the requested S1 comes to 1.24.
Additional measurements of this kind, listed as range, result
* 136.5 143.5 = 1.77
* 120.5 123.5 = 2.34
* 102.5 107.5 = 2.42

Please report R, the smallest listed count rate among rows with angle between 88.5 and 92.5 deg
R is 2.16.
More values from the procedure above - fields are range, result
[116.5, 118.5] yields 2.18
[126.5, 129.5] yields 2.19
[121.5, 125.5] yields 2.14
